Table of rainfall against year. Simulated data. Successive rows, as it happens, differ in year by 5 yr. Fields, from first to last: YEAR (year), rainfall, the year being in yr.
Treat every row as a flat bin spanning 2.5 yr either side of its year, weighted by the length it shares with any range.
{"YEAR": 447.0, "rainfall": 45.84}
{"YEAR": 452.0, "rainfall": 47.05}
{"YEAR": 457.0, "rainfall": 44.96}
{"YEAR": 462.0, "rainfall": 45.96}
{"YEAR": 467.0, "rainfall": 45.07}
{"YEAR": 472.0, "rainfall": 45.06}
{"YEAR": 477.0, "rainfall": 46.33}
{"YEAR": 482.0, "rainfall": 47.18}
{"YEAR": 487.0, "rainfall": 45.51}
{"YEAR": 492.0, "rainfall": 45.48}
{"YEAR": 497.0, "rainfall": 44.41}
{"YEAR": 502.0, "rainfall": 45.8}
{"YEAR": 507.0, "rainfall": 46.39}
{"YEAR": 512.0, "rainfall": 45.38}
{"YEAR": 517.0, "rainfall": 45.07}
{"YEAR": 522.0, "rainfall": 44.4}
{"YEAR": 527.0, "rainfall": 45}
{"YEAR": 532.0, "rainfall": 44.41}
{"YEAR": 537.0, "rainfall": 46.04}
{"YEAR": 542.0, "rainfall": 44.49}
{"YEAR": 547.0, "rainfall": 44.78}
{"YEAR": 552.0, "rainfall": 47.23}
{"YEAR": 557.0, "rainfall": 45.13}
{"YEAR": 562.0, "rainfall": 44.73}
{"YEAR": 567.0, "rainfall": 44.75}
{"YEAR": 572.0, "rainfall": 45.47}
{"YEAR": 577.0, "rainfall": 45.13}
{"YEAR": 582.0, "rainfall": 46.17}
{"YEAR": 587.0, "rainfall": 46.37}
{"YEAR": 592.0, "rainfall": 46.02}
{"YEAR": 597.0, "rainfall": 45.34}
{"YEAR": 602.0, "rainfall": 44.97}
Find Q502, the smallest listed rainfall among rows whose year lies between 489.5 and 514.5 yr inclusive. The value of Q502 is 44.41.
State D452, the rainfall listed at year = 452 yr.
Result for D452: 47.05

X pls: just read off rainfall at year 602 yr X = 44.97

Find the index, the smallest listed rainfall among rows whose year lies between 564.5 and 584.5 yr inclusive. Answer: 44.75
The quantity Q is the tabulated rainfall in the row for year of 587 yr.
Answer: 46.37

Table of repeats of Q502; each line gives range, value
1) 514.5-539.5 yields 44.4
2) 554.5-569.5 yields 44.73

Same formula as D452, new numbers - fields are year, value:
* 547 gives 44.78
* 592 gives 46.02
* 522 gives 44.4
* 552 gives 47.23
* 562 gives 44.73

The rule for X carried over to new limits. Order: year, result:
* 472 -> 45.06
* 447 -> 45.84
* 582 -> 46.17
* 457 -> 44.96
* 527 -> 45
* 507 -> 46.39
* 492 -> 45.48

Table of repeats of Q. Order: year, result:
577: 45.13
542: 44.49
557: 45.13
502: 45.8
